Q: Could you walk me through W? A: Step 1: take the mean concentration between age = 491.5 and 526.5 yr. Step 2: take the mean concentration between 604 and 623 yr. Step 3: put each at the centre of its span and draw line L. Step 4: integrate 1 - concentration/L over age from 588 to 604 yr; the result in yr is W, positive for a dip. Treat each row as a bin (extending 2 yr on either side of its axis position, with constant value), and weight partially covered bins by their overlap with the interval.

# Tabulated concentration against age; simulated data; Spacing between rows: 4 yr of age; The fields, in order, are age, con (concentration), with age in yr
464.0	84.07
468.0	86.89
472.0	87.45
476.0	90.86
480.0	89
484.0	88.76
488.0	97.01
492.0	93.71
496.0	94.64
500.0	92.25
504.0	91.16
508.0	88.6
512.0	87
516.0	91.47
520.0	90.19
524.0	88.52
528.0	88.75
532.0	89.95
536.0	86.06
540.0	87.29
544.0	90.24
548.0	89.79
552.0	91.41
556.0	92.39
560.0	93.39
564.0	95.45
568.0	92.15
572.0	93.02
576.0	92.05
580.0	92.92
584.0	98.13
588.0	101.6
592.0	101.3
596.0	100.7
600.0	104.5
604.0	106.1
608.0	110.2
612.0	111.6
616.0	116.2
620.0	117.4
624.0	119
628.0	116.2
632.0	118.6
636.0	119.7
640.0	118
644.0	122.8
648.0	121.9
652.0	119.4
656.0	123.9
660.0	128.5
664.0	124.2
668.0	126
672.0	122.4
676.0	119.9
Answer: 1.0 yr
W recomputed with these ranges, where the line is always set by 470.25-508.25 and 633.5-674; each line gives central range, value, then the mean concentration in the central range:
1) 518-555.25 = 4.15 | 89.2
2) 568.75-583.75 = 2.04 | 93.3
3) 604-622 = 0.30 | 113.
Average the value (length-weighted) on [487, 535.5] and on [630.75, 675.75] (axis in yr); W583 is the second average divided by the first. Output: 1.35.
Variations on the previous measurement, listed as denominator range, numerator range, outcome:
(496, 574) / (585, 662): 1.26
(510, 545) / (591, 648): 1.28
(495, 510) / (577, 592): 1.07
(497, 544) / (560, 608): 1.10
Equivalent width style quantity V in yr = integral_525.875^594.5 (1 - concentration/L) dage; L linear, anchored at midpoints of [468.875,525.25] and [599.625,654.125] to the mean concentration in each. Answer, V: 6.89 yr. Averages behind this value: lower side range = 90.7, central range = 92.8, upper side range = 116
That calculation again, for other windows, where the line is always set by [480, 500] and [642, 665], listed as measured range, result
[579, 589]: 1.2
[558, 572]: 1.8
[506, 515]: 0.8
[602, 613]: 0.6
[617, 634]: 0.1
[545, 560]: 1.9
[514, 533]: 1.8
